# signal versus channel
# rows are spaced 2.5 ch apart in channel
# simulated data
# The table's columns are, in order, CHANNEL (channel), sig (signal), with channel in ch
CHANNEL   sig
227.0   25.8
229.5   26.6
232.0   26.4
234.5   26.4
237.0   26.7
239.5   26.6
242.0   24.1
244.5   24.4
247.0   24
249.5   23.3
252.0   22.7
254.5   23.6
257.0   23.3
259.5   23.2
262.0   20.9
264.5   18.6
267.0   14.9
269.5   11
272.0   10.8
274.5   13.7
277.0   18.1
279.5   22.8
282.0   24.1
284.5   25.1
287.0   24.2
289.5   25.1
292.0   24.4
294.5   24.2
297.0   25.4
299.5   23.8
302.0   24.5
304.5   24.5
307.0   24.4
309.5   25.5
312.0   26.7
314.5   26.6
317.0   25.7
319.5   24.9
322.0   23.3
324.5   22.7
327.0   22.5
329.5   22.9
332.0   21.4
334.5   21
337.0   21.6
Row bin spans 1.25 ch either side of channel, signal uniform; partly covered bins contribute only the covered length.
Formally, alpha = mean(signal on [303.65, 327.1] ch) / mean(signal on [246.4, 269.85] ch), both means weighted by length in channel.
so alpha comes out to 1.2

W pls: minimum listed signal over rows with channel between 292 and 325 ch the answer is 22.7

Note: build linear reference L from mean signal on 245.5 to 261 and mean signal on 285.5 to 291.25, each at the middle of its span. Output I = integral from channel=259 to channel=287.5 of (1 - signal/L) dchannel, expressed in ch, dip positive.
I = 6.4 ch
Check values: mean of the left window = 23.3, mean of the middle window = 18.7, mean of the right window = 24.6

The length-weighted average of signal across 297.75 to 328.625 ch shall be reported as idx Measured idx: 24.6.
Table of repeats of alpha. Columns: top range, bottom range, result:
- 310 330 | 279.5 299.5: 1.00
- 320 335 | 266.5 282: 1.41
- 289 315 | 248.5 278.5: 1.34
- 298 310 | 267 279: 1.73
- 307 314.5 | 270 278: 1.88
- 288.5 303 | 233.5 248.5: 0.97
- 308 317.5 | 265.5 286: 1.48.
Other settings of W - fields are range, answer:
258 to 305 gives 10.8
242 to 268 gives 14.9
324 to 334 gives 21.4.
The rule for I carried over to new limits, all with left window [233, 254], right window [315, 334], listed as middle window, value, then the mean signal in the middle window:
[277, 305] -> -0.2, 24.1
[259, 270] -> 3.0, 17.8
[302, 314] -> -0.8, 25.3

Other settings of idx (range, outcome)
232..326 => 22.9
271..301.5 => 22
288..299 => 24.7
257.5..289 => 19.2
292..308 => 24.5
